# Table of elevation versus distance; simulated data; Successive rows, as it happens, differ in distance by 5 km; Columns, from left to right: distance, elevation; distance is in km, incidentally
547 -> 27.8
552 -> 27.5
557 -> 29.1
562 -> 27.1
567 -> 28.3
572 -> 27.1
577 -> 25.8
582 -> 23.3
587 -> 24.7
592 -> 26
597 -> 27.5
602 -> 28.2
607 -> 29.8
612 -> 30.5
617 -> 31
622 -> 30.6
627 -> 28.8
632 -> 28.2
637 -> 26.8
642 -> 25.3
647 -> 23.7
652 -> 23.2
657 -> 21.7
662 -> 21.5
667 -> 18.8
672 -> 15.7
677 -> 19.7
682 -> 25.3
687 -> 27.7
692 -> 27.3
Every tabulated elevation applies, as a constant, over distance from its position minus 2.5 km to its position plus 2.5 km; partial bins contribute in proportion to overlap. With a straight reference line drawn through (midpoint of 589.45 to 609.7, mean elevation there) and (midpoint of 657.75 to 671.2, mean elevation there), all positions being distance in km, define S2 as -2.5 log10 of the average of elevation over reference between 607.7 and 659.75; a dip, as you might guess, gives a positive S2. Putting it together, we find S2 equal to -0.14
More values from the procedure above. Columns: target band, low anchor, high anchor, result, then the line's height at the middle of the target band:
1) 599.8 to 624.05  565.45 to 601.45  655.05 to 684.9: -0.23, 24.3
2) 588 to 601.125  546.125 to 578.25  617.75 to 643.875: 0.05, 27.9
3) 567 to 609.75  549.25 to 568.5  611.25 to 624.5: 0.10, 29.4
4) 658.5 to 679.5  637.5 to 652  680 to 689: 0.33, 25.8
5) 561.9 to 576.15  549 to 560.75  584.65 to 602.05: 0.01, 27.5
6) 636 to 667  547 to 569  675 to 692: 0.11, 25.6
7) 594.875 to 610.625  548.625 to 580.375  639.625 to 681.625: -0.15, 25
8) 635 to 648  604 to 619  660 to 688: 0.02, 25.9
